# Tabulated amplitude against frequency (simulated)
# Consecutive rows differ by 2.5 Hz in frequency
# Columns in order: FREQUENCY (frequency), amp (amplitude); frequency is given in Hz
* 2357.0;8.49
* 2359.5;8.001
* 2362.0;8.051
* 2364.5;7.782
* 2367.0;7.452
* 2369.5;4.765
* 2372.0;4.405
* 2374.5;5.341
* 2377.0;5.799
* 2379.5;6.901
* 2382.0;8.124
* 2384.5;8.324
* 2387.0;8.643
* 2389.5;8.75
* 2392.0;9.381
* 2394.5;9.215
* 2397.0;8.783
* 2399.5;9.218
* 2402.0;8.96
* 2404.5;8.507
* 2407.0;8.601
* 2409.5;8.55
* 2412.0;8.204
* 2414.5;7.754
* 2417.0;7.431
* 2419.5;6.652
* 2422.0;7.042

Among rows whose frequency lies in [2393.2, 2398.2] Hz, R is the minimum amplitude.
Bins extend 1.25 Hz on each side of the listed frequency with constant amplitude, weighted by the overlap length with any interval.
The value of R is 8.783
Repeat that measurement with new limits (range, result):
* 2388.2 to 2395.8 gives 8.75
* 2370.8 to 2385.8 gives 4.405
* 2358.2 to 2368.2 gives 7.452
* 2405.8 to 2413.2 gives 8.204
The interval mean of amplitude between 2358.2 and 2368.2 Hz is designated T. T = 7.83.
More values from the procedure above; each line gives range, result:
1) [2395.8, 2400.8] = 9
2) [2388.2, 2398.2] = 9.03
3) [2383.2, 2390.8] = 8.57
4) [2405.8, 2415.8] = 8.27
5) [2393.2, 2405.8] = 8.94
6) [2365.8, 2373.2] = 5.54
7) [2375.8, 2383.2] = 6.94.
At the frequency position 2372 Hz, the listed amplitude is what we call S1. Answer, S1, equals 4.405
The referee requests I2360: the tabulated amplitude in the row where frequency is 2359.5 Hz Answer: 8.001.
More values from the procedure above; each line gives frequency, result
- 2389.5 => 8.75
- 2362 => 8.051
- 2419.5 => 6.652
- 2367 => 7.452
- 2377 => 5.799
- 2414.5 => 7.754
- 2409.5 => 8.55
